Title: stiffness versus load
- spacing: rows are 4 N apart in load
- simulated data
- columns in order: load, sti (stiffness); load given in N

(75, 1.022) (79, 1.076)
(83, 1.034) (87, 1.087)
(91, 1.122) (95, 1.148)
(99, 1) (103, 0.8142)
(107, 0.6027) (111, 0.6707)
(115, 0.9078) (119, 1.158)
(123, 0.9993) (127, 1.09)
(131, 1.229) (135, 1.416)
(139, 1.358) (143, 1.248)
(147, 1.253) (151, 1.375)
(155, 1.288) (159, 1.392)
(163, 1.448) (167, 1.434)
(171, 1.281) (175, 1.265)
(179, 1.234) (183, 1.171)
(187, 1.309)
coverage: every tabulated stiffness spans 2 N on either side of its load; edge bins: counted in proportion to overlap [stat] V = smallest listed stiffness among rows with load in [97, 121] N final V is 0.6027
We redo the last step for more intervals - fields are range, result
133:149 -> 1.248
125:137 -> 1.09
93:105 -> 0.8142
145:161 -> 1.253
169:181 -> 1.234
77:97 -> 1.034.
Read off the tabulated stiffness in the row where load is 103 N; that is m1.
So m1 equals 0.8142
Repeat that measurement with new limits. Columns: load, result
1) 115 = 0.9078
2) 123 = 0.9993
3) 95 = 1.148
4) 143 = 1.248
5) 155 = 1.288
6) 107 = 0.6027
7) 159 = 1.392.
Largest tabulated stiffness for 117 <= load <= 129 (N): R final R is 1.158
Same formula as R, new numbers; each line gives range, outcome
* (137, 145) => 1.358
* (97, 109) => 1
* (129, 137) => 1.416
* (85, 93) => 1.122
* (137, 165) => 1.448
